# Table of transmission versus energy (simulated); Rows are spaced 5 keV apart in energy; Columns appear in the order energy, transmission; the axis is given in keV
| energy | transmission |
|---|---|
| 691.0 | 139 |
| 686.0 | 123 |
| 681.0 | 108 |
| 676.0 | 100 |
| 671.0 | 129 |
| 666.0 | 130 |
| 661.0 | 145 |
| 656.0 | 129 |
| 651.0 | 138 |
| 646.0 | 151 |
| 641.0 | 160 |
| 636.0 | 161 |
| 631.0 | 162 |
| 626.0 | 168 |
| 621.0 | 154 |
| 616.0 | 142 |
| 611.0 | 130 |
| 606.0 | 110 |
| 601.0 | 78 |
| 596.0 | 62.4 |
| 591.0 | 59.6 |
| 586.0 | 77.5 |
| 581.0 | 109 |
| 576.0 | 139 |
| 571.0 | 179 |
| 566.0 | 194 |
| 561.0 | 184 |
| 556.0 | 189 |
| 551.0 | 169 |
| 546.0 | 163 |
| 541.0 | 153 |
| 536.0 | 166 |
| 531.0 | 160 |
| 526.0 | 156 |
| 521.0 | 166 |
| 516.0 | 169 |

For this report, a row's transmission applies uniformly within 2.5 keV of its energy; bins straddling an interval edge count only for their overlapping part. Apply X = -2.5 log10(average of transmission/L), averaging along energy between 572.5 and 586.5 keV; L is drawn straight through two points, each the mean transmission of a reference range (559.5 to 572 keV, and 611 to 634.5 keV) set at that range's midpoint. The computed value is 0.45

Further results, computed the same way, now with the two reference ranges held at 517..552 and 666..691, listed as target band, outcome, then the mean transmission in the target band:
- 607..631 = -0.085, 148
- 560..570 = -0.227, 188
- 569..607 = 0.411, 100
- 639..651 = -0.177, 152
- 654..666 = -0.096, 136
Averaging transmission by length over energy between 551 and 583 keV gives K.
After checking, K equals 167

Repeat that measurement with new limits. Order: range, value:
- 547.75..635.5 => 136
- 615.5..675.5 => 146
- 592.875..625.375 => 115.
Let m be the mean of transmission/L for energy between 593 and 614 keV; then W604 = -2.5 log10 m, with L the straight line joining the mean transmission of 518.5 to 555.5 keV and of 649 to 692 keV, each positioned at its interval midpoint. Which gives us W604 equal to 0.45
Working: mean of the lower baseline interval 163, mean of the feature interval 95.4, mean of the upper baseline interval 126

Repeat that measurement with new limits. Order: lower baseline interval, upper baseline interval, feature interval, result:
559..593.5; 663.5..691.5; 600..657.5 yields -0.13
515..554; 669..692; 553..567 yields -0.21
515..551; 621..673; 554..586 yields -0.01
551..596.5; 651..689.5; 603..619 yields 0.05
